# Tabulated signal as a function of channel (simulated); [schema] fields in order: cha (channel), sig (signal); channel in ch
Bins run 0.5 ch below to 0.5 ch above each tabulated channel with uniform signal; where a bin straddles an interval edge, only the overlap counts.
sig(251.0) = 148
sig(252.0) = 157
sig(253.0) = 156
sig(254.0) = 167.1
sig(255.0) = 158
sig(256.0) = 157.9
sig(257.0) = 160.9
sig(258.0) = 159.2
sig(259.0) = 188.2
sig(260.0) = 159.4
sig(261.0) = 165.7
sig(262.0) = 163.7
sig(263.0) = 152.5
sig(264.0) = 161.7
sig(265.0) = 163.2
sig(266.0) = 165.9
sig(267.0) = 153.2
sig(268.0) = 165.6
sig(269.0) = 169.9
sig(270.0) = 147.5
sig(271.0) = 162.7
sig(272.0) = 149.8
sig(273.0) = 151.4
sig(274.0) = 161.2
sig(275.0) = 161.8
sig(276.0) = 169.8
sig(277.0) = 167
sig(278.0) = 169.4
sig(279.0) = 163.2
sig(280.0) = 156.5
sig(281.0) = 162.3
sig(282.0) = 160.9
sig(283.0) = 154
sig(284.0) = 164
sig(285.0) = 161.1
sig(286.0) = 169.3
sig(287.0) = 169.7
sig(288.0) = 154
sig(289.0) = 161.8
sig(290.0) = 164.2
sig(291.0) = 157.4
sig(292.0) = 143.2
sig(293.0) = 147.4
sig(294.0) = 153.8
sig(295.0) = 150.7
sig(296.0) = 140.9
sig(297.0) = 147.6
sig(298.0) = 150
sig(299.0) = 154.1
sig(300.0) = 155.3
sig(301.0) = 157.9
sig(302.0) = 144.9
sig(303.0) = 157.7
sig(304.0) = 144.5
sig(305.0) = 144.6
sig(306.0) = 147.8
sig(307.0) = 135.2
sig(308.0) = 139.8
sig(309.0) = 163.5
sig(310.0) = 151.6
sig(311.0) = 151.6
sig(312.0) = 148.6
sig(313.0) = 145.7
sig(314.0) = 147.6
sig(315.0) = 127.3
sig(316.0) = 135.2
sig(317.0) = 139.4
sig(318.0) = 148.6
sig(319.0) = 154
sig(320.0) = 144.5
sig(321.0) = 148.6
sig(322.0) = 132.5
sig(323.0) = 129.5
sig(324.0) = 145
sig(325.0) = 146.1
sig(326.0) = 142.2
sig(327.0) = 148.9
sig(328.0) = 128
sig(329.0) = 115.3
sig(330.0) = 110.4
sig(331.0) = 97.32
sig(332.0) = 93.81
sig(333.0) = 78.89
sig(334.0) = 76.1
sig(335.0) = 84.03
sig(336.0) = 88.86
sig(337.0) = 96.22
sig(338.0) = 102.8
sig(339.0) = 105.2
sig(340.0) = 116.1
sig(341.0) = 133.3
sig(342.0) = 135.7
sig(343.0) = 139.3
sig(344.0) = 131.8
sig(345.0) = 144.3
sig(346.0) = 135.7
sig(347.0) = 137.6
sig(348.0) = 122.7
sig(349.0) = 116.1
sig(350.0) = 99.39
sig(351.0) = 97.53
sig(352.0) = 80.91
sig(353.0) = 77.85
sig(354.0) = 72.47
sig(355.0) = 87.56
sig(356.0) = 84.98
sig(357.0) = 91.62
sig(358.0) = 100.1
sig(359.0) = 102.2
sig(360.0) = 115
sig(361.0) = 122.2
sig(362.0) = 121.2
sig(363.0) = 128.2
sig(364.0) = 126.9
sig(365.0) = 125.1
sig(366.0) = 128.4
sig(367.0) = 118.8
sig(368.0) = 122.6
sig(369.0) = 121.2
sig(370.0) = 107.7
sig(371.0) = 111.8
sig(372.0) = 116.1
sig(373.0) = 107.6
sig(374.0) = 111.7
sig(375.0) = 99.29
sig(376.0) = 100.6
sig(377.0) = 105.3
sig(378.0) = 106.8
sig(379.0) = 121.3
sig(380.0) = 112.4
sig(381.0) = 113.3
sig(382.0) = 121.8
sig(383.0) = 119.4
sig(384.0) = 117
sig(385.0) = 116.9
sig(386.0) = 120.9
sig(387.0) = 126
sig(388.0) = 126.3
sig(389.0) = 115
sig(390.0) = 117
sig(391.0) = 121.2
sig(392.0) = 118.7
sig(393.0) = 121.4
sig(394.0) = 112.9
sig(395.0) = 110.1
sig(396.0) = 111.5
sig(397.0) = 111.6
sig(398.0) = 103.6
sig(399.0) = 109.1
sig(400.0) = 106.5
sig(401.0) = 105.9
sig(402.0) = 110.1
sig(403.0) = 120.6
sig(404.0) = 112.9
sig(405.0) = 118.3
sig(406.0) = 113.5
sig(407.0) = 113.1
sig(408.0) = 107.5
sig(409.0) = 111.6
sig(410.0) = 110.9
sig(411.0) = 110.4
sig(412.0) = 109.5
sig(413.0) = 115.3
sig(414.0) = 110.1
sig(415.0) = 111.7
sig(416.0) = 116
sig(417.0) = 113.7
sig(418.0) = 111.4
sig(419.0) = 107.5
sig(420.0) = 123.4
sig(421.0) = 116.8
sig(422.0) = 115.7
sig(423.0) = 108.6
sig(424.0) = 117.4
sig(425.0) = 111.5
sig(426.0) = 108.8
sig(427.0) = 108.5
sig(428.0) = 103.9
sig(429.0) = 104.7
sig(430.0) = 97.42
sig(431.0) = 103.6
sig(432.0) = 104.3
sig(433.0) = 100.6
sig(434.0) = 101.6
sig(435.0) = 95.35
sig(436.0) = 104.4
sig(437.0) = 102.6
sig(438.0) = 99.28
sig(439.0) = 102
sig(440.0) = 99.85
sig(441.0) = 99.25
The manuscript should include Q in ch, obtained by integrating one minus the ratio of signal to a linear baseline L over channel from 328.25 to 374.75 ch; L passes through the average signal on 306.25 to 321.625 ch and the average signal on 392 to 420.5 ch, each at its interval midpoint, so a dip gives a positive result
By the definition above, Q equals 7.8 ch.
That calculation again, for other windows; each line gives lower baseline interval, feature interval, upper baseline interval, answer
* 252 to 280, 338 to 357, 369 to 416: 2.8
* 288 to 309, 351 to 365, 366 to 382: 2.2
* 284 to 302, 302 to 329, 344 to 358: -1.6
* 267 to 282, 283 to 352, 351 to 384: 0.8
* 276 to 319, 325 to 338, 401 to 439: 3.2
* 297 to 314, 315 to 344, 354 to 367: 2.2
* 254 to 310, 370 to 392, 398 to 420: 1.3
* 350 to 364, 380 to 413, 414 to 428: -2.1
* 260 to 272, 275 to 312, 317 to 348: -2.6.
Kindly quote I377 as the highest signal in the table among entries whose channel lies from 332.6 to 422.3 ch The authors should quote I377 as 144.3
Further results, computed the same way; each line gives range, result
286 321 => 169.7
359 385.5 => 128.4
